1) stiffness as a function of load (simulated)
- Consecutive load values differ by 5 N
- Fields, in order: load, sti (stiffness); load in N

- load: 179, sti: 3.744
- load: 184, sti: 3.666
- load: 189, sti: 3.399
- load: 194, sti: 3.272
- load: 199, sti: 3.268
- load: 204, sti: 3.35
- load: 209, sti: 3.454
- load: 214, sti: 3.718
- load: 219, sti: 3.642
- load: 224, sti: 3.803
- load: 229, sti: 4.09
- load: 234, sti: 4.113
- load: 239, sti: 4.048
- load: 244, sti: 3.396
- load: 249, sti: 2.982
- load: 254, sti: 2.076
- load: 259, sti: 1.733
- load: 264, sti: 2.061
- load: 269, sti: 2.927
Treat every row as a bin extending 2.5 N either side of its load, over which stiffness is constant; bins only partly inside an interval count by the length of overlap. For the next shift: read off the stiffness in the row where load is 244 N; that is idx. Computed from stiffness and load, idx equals 3.396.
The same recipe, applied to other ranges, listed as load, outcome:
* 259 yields 1.733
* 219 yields 3.642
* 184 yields 3.666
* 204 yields 3.35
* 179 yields 3.744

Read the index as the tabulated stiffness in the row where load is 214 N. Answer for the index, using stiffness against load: 3.718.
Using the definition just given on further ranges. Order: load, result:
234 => 4.113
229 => 4.09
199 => 3.268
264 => 2.061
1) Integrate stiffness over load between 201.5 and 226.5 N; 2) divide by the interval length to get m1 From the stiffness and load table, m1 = 3.59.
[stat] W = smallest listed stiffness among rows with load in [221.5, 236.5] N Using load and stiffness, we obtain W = 3.803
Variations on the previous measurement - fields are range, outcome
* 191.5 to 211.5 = 3.268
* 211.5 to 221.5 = 3.642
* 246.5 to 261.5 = 1.733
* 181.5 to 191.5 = 3.399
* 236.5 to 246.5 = 3.396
